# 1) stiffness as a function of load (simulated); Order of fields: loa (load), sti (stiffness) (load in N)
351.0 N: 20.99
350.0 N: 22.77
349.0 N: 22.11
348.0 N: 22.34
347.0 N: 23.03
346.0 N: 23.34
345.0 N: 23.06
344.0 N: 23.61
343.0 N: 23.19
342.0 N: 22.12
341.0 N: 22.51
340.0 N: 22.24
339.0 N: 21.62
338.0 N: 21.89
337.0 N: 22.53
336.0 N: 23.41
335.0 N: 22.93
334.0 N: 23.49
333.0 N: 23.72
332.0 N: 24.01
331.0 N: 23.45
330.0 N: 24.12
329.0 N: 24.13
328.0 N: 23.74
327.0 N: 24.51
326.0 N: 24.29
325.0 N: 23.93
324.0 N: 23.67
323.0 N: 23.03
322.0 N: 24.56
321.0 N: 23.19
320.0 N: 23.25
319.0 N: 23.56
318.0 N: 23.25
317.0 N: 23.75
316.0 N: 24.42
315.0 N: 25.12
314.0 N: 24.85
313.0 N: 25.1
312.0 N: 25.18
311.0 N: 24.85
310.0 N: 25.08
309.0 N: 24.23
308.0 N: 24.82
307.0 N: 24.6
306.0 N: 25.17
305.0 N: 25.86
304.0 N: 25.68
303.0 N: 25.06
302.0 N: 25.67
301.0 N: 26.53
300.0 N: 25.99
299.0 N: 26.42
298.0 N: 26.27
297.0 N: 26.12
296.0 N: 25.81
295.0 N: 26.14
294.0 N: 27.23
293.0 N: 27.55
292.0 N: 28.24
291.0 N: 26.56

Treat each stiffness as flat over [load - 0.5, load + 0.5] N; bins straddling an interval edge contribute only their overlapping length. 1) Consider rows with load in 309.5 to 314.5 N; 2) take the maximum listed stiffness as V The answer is 25.18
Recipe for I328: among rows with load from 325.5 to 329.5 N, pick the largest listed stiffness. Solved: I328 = 24.51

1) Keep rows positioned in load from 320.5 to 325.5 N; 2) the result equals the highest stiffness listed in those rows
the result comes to 24.56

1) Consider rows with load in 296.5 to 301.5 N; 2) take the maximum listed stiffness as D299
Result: 26.53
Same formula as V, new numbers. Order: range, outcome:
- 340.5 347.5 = 23.61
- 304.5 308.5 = 25.86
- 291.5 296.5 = 28.24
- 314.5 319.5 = 25.12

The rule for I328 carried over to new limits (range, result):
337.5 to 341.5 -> 22.51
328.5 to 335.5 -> 24.13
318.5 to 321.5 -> 23.56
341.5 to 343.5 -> 23.19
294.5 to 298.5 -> 26.27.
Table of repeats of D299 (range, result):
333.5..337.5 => 23.49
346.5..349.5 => 23.03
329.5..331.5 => 24.12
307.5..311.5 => 25.08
